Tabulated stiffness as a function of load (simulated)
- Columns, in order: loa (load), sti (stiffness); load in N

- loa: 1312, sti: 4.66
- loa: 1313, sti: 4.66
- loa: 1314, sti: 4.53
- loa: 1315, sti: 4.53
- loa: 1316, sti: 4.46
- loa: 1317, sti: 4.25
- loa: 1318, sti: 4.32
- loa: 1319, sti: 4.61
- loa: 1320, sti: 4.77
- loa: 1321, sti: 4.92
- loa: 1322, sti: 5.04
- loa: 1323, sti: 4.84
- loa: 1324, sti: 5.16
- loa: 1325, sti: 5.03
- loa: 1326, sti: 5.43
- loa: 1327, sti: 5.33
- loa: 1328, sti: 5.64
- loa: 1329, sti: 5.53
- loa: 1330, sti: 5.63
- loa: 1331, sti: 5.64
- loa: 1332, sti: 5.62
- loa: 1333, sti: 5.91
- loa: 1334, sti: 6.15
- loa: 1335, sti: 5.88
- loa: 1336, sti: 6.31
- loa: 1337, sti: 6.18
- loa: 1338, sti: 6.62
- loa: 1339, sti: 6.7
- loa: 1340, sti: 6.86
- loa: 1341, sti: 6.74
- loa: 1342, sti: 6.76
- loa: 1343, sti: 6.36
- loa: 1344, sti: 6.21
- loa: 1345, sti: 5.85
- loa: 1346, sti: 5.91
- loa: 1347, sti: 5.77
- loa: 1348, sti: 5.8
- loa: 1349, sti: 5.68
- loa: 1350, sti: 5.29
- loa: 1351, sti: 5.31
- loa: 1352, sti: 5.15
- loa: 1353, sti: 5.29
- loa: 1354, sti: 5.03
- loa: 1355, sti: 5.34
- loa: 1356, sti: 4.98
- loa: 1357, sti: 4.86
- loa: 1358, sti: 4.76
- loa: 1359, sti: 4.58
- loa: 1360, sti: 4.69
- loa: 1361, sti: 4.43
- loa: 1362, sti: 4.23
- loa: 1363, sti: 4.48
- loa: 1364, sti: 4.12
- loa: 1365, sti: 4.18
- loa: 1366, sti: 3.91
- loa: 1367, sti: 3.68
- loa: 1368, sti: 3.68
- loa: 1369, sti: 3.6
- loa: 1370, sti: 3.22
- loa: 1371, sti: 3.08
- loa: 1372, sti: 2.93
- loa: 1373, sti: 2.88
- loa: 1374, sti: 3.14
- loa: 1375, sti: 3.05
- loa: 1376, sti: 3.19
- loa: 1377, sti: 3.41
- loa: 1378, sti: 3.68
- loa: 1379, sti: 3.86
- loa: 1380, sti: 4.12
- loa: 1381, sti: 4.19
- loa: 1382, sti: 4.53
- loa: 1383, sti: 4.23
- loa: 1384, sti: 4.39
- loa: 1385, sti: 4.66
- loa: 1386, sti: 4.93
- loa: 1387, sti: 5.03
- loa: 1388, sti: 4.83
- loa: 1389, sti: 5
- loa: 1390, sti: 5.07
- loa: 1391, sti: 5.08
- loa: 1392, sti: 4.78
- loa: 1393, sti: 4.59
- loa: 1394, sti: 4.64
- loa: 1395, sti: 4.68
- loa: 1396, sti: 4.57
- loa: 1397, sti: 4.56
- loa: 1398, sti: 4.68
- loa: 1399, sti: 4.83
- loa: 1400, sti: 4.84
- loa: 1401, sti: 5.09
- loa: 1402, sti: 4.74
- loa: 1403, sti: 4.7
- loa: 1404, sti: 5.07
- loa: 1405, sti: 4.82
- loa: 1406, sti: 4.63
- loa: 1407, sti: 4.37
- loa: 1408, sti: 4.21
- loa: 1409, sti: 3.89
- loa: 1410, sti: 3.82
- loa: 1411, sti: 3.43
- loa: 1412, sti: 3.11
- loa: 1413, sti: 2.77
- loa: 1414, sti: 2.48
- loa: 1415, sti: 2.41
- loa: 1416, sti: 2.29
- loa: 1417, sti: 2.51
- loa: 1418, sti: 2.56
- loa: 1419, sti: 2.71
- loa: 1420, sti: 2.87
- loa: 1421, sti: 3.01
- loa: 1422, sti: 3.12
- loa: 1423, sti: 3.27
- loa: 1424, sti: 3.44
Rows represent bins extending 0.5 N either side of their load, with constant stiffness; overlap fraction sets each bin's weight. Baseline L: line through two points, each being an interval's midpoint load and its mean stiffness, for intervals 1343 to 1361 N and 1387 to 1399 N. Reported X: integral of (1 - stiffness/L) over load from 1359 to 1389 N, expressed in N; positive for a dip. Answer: 6.3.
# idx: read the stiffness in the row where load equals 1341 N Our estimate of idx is 6.74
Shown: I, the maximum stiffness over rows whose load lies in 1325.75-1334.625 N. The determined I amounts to 6.15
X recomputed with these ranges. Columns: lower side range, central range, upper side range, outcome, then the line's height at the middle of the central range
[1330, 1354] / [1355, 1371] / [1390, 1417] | 3.4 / 5.36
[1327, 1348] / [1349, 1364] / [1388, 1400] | 2.0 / 5.65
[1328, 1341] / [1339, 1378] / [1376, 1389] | 4.2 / 5.2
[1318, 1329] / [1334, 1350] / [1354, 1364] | -4.4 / 4.87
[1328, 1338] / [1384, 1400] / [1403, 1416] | -2.1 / 4.23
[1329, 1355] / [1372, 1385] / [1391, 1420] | 2.9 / 4.81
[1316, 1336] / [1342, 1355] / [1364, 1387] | -3.0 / 4.59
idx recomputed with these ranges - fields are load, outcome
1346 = 5.91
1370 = 3.22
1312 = 4.66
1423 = 3.27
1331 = 5.64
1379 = 3.86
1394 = 4.64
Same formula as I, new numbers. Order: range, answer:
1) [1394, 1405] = 5.09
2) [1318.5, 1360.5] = 6.86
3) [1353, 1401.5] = 5.34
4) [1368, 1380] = 4.12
